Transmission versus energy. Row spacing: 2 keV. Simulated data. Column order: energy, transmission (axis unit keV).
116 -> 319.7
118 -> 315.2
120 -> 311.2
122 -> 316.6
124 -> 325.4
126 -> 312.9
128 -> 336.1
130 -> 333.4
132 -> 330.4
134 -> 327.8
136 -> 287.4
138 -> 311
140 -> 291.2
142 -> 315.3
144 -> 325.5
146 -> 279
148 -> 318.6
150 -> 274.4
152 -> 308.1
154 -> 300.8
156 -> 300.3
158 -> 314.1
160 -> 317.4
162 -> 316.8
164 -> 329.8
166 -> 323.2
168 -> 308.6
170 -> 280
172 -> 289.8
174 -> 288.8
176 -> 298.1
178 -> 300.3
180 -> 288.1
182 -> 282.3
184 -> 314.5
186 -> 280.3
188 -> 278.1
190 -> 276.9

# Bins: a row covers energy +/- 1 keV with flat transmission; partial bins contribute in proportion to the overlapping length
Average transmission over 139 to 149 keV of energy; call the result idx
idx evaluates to 306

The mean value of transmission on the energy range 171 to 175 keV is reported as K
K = 289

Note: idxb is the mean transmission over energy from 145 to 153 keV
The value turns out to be 295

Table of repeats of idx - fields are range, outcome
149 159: 300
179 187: 291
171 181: 293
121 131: 325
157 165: 320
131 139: 314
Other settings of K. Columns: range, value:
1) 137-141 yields 301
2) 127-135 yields 332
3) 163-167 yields 326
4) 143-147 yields 302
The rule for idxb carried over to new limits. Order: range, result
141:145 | 320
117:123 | 314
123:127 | 319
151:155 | 304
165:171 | 304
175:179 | 299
